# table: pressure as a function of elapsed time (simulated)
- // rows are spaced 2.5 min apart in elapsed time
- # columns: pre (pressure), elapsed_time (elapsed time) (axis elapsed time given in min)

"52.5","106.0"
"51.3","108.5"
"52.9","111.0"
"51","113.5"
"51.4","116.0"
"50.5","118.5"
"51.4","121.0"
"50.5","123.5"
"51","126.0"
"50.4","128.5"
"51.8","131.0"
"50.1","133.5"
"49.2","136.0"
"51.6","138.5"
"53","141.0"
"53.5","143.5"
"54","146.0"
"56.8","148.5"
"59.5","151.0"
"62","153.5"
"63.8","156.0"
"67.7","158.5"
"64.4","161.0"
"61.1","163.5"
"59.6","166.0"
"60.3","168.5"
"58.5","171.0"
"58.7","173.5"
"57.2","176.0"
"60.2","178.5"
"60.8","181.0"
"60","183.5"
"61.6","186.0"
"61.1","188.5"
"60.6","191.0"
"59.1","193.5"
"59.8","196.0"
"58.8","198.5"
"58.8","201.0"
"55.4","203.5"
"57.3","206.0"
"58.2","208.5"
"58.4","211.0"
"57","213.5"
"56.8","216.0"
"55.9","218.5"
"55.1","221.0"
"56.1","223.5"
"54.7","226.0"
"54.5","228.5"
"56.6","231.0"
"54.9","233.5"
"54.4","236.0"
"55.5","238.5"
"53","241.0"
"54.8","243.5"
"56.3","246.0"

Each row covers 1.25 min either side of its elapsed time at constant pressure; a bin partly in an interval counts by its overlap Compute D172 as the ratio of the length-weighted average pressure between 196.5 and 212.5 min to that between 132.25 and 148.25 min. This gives 1.11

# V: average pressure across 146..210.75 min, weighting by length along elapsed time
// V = 59.9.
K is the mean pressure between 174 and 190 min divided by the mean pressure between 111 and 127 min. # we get 1.18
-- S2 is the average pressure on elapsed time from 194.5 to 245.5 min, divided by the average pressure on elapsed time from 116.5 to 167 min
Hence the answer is 1.01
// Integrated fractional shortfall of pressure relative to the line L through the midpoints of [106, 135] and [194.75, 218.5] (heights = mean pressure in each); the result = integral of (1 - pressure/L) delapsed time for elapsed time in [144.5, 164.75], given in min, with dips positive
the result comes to -2.7 min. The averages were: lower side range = 51.2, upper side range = 57.7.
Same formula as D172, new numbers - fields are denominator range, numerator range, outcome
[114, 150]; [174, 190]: 1.16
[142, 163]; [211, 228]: 0.93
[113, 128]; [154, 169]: 1.23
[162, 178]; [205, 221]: 0.96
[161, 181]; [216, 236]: 0.93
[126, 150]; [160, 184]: 1.15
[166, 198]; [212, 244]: 0.93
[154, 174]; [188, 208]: 0.95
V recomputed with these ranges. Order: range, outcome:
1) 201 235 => 56.3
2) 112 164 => 54.9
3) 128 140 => 50.7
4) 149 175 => 61.4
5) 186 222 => 58.2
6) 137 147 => 52.9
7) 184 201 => 60.1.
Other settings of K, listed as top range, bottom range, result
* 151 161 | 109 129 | 1.25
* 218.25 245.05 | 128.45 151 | 1.04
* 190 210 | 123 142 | 1.15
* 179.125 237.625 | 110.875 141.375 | 1.13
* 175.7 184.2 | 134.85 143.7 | 1.16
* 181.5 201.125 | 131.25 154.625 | 1.11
